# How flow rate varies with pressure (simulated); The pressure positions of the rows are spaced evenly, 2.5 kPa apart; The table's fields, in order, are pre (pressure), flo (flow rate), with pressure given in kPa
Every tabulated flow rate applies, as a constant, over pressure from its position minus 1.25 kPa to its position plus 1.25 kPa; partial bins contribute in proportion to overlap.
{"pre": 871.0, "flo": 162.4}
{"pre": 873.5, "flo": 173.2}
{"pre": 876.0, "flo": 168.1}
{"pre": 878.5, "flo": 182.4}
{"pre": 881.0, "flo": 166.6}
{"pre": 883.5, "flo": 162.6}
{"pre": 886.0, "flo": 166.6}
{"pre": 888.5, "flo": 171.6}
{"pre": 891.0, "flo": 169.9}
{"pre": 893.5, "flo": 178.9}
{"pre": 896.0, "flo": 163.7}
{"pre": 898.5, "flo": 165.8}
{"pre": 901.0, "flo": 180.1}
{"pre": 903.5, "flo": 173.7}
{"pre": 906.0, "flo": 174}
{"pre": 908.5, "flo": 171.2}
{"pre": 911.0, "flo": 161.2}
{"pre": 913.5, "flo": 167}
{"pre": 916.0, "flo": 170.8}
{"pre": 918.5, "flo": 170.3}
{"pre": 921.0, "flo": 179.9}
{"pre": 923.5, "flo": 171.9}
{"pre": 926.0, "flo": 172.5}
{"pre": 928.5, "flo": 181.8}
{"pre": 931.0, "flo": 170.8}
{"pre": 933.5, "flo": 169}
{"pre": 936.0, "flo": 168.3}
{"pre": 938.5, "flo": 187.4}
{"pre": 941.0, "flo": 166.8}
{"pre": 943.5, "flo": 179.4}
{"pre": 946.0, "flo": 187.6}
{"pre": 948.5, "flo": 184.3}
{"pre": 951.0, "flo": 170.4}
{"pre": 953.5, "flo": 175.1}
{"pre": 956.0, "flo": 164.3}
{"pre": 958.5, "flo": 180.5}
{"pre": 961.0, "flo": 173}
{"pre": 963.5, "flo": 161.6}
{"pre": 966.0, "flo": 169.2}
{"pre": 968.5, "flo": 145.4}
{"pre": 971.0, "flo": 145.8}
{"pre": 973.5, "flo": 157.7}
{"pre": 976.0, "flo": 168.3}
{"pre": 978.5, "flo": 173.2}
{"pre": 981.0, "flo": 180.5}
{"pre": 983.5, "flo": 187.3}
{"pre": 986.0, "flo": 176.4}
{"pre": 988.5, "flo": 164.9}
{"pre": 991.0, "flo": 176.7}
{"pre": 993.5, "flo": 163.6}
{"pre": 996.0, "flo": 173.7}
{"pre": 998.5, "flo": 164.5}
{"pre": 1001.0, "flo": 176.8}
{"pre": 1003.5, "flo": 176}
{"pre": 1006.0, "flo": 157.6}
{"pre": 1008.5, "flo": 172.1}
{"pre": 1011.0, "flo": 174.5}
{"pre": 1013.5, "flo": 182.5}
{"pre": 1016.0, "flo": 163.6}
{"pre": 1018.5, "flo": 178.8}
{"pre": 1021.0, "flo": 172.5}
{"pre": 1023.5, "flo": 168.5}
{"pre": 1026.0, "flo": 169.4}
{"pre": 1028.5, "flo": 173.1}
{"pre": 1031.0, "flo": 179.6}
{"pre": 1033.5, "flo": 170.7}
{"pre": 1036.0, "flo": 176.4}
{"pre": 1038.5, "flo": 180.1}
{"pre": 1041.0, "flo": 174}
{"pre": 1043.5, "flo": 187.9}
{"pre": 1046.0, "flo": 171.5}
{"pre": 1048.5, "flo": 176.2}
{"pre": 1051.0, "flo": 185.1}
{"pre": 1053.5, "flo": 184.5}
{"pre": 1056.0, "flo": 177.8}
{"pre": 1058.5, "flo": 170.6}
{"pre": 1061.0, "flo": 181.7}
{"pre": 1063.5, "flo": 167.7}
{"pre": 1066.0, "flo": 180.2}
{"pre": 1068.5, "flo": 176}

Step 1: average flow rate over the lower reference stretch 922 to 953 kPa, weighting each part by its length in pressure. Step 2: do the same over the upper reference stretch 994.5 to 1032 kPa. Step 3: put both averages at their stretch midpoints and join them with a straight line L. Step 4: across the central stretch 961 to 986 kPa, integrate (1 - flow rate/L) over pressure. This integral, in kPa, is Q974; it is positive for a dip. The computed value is 1.1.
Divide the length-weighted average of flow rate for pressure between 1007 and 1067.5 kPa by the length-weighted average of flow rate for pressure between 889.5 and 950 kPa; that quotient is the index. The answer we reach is 1.01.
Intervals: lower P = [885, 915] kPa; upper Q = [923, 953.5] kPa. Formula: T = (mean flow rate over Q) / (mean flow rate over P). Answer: 1.0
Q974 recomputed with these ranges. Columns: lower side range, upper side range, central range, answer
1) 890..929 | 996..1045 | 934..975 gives 0.66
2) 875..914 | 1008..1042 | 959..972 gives 0.89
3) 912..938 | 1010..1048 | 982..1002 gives 0.12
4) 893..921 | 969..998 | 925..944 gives -0.46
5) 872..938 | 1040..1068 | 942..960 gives -0.39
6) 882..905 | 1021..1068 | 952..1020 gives 1.64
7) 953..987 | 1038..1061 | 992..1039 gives 0.55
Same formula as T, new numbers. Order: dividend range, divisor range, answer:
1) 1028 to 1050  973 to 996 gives 1.02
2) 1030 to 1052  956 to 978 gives 1.09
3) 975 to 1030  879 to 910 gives 1.01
